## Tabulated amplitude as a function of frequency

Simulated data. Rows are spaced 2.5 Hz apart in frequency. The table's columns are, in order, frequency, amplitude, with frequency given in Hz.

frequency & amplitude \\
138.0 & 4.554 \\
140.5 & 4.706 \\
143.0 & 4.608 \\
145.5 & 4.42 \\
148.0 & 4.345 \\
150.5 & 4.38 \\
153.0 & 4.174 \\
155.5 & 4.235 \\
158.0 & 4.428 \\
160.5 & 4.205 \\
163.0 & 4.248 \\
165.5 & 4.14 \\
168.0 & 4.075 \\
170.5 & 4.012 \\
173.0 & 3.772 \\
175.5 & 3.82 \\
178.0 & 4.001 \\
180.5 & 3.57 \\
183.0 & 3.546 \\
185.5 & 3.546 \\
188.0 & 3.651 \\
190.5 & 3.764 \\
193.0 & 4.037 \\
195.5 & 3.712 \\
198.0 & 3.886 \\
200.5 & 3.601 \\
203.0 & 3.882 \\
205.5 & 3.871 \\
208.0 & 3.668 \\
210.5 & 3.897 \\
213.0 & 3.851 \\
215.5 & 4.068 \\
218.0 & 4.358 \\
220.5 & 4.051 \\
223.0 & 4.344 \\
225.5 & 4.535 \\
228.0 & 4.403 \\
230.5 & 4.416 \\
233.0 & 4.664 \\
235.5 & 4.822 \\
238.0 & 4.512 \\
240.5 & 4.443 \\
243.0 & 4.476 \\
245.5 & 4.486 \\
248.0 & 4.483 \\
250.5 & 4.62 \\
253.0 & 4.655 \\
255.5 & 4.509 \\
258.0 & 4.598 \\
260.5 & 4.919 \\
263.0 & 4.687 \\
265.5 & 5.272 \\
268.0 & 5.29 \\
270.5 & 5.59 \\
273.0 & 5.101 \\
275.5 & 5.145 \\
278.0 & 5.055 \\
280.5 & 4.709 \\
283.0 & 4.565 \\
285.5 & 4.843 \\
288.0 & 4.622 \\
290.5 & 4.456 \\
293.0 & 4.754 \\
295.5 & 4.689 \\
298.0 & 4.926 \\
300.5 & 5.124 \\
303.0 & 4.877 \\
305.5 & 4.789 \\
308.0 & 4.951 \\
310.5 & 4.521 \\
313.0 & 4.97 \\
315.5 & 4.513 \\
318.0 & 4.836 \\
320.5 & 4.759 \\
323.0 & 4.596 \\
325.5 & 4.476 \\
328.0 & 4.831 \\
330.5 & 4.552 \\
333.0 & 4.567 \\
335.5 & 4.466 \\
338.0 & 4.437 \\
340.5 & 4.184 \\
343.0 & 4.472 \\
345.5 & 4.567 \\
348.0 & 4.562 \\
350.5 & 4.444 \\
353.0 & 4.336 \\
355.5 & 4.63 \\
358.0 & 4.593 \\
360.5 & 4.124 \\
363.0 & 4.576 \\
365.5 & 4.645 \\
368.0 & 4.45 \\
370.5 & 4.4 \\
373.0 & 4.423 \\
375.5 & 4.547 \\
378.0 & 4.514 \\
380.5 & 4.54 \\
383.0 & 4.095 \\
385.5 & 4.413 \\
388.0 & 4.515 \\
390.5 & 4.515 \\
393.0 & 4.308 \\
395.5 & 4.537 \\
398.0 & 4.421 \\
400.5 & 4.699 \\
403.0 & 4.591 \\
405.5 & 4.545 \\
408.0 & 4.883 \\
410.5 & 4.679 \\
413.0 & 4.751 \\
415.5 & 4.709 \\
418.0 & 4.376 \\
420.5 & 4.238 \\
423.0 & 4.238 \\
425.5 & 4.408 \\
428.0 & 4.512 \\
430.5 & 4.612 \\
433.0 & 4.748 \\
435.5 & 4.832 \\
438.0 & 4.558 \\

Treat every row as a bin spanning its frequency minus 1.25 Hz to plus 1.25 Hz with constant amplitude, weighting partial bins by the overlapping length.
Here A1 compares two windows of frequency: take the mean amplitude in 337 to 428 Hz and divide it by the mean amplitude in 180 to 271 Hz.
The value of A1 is 1.05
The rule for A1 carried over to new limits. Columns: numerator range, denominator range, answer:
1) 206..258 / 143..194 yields 1.08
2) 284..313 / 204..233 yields 1.15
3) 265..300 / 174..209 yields 1.31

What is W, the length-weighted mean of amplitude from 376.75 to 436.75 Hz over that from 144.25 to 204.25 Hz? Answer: 1.1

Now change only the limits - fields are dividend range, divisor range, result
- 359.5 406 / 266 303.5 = 0.91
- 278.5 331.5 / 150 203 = 1.20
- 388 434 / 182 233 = 1.14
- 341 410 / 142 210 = 1.13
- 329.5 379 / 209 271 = 0.99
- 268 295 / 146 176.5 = 1.18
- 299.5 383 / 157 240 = 1.13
